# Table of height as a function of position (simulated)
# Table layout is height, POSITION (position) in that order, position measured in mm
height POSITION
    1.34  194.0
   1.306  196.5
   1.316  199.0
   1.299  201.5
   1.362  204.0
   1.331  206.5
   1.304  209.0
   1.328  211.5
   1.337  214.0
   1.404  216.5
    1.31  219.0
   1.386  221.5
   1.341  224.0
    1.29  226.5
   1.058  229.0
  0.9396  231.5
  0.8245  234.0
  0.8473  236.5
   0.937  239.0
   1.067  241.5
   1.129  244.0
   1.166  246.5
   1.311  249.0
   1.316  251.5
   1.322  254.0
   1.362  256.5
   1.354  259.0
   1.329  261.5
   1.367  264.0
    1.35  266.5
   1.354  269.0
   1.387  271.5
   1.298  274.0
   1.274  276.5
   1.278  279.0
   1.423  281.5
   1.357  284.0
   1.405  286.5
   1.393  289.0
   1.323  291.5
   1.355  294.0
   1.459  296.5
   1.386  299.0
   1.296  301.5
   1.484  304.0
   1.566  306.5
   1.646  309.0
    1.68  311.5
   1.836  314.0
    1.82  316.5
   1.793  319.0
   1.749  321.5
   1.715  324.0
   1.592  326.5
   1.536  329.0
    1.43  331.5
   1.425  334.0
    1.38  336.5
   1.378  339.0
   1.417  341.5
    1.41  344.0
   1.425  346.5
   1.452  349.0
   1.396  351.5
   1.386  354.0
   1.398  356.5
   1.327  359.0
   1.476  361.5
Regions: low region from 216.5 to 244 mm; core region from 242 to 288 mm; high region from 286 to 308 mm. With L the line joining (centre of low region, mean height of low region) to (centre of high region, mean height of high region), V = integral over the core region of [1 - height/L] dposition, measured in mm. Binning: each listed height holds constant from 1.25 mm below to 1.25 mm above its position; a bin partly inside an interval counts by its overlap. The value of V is -1.78 mm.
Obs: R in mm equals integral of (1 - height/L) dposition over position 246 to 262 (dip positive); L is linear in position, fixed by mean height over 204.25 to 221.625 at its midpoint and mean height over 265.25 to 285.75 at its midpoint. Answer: 0.3 mm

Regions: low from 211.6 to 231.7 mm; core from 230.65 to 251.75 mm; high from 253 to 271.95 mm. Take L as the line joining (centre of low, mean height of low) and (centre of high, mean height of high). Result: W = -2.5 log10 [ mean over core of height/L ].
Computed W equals 0.24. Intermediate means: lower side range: 1.28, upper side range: 1.35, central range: 1.05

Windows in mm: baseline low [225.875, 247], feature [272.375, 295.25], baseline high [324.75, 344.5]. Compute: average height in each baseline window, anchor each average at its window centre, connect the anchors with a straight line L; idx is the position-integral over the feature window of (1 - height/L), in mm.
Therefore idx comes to -2.2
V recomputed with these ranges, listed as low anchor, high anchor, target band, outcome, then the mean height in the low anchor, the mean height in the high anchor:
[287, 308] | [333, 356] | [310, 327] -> -4.1 mm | 1.41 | 1.41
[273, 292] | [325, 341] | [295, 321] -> -3.6 mm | 1.35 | 1.46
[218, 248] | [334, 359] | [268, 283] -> -1.5 mm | 1.11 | 1.4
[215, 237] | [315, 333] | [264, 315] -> 2.2 mm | 1.17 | 1.66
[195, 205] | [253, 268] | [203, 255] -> 5.0 mm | 1.32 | 1.35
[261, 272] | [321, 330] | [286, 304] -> 1.4 mm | 1.36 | 1.64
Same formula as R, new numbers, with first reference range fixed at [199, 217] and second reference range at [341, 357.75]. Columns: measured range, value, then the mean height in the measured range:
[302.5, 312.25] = -1.4 mm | 1.58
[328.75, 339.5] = -0.2 mm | 1.42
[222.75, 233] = 1.5 mm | 1.15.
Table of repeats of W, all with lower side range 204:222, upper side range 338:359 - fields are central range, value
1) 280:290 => -0.01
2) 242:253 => 0.12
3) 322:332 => -0.14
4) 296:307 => -0.04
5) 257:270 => 0.01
